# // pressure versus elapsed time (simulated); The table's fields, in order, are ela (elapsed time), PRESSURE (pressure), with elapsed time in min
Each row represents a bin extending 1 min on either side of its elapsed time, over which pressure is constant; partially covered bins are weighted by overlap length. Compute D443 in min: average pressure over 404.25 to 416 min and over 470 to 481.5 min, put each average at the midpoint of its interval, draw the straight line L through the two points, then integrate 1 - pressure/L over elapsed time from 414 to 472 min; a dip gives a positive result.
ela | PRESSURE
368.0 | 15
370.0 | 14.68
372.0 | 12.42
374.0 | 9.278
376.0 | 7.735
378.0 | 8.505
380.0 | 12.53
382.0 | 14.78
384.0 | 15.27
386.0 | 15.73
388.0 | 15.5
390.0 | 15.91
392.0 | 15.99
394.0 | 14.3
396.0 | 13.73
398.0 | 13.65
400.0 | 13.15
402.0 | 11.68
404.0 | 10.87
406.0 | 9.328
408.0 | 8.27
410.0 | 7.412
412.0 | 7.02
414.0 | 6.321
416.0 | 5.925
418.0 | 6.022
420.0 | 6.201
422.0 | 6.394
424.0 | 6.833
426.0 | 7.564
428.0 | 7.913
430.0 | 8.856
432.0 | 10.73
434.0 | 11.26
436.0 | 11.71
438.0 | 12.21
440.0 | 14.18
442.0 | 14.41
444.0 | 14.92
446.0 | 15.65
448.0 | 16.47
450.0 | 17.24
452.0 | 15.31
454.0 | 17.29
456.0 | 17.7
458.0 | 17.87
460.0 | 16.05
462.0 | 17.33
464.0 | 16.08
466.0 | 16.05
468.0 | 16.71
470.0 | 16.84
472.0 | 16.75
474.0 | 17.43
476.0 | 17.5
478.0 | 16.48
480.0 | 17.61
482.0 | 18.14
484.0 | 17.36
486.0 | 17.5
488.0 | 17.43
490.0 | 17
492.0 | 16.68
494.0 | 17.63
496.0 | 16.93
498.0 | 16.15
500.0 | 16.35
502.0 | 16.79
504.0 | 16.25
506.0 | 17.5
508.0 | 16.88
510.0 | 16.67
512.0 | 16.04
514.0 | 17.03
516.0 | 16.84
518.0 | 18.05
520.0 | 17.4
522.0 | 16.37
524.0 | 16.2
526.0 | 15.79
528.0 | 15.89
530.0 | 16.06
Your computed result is -0.32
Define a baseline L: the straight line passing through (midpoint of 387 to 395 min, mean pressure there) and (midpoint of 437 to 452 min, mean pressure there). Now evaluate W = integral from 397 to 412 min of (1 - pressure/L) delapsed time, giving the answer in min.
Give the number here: 4.8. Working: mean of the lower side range 15.4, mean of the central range 10.4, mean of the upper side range 15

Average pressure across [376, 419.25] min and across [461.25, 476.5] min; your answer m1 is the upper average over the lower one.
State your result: 1.5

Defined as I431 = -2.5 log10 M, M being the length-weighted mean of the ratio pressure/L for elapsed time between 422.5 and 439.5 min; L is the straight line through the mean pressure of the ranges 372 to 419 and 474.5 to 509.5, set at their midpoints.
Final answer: 0.36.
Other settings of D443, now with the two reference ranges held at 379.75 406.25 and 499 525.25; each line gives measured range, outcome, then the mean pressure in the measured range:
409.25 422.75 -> 7.5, 6.45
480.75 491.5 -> -0.9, 17.5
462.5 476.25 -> -0.9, 16.7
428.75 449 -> 2.8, 13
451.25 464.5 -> -1.2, 16.9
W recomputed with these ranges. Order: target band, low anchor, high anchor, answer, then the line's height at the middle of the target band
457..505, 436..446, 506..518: -4.36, 15.6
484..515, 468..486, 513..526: 0.34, 17.1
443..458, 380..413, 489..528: -1.88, 14.6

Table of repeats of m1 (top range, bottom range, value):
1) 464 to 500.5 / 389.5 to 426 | 1.74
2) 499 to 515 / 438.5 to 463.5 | 1.04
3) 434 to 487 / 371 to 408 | 1.28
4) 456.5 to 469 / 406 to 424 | 2.44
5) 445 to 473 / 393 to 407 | 1.35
